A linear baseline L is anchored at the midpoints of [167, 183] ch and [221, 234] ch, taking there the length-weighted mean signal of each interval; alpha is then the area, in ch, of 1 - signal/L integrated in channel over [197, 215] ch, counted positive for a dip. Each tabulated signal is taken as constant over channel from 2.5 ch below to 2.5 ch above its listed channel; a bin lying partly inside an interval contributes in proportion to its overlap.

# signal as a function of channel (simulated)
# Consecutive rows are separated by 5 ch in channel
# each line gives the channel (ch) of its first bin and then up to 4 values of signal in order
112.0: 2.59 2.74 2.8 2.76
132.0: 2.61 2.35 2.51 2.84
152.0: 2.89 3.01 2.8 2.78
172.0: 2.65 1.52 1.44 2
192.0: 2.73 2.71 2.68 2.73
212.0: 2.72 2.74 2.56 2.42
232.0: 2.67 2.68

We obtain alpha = -2.8 ch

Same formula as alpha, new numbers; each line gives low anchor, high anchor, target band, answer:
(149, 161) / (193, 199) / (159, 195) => 6.7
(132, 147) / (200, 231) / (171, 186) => 4.5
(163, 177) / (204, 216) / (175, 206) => 4.9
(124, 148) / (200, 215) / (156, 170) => -1.0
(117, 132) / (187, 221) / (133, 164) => -0.1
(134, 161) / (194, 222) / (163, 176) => 0.6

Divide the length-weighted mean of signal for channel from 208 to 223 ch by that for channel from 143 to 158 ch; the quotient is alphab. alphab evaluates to 0.94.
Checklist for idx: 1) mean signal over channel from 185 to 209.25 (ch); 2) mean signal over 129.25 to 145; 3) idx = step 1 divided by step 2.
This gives 1.03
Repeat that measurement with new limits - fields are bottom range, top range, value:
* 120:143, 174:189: 0.64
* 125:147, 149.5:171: 1.10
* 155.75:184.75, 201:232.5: 1.13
